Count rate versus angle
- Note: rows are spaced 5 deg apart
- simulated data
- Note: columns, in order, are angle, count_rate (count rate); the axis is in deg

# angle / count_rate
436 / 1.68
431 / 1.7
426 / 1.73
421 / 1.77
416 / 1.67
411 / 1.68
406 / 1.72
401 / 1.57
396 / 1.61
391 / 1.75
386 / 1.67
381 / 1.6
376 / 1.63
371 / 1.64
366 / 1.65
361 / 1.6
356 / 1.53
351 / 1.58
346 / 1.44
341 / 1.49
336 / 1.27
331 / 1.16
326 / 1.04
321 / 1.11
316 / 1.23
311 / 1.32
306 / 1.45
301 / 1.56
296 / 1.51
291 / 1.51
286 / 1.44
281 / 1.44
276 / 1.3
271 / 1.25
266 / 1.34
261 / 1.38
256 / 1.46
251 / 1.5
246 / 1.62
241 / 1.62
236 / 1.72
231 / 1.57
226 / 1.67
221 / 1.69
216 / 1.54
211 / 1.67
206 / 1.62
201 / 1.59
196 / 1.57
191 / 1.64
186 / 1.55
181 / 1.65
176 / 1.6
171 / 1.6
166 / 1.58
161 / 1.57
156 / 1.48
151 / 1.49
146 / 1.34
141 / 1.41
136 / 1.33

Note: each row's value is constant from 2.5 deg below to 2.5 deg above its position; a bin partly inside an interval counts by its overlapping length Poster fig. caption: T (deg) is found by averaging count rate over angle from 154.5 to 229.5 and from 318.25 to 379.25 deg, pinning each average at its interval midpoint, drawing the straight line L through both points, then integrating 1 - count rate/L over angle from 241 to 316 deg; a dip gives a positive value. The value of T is 3.7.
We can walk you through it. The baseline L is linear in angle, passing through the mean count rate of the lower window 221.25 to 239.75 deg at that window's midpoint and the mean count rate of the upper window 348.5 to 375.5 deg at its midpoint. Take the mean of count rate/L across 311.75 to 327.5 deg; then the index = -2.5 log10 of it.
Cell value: 0.37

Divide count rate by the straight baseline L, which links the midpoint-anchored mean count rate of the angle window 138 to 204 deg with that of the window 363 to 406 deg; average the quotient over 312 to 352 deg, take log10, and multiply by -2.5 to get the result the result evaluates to 0.255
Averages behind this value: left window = 1.54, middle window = 1.28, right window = 1.64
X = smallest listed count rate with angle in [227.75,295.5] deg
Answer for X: 1.25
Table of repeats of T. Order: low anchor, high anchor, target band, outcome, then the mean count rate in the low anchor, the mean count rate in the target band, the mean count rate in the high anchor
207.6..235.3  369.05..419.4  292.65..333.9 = 8.6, 1.63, 1.3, 1.66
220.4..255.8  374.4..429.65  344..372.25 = 1.4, 1.61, 1.57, 1.67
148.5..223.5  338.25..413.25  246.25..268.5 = 2.2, 1.59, 1.44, 1.61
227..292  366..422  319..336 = 4.8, 1.48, 1.13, 1.66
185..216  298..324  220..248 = -2.3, 1.6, 1.65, 1.33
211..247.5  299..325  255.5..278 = 2.3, 1.64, 1.34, 1.31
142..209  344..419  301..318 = 2.5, 1.56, 1.37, 1.62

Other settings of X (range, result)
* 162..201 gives 1.55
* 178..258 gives 1.46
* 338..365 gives 1.44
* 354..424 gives 1.53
